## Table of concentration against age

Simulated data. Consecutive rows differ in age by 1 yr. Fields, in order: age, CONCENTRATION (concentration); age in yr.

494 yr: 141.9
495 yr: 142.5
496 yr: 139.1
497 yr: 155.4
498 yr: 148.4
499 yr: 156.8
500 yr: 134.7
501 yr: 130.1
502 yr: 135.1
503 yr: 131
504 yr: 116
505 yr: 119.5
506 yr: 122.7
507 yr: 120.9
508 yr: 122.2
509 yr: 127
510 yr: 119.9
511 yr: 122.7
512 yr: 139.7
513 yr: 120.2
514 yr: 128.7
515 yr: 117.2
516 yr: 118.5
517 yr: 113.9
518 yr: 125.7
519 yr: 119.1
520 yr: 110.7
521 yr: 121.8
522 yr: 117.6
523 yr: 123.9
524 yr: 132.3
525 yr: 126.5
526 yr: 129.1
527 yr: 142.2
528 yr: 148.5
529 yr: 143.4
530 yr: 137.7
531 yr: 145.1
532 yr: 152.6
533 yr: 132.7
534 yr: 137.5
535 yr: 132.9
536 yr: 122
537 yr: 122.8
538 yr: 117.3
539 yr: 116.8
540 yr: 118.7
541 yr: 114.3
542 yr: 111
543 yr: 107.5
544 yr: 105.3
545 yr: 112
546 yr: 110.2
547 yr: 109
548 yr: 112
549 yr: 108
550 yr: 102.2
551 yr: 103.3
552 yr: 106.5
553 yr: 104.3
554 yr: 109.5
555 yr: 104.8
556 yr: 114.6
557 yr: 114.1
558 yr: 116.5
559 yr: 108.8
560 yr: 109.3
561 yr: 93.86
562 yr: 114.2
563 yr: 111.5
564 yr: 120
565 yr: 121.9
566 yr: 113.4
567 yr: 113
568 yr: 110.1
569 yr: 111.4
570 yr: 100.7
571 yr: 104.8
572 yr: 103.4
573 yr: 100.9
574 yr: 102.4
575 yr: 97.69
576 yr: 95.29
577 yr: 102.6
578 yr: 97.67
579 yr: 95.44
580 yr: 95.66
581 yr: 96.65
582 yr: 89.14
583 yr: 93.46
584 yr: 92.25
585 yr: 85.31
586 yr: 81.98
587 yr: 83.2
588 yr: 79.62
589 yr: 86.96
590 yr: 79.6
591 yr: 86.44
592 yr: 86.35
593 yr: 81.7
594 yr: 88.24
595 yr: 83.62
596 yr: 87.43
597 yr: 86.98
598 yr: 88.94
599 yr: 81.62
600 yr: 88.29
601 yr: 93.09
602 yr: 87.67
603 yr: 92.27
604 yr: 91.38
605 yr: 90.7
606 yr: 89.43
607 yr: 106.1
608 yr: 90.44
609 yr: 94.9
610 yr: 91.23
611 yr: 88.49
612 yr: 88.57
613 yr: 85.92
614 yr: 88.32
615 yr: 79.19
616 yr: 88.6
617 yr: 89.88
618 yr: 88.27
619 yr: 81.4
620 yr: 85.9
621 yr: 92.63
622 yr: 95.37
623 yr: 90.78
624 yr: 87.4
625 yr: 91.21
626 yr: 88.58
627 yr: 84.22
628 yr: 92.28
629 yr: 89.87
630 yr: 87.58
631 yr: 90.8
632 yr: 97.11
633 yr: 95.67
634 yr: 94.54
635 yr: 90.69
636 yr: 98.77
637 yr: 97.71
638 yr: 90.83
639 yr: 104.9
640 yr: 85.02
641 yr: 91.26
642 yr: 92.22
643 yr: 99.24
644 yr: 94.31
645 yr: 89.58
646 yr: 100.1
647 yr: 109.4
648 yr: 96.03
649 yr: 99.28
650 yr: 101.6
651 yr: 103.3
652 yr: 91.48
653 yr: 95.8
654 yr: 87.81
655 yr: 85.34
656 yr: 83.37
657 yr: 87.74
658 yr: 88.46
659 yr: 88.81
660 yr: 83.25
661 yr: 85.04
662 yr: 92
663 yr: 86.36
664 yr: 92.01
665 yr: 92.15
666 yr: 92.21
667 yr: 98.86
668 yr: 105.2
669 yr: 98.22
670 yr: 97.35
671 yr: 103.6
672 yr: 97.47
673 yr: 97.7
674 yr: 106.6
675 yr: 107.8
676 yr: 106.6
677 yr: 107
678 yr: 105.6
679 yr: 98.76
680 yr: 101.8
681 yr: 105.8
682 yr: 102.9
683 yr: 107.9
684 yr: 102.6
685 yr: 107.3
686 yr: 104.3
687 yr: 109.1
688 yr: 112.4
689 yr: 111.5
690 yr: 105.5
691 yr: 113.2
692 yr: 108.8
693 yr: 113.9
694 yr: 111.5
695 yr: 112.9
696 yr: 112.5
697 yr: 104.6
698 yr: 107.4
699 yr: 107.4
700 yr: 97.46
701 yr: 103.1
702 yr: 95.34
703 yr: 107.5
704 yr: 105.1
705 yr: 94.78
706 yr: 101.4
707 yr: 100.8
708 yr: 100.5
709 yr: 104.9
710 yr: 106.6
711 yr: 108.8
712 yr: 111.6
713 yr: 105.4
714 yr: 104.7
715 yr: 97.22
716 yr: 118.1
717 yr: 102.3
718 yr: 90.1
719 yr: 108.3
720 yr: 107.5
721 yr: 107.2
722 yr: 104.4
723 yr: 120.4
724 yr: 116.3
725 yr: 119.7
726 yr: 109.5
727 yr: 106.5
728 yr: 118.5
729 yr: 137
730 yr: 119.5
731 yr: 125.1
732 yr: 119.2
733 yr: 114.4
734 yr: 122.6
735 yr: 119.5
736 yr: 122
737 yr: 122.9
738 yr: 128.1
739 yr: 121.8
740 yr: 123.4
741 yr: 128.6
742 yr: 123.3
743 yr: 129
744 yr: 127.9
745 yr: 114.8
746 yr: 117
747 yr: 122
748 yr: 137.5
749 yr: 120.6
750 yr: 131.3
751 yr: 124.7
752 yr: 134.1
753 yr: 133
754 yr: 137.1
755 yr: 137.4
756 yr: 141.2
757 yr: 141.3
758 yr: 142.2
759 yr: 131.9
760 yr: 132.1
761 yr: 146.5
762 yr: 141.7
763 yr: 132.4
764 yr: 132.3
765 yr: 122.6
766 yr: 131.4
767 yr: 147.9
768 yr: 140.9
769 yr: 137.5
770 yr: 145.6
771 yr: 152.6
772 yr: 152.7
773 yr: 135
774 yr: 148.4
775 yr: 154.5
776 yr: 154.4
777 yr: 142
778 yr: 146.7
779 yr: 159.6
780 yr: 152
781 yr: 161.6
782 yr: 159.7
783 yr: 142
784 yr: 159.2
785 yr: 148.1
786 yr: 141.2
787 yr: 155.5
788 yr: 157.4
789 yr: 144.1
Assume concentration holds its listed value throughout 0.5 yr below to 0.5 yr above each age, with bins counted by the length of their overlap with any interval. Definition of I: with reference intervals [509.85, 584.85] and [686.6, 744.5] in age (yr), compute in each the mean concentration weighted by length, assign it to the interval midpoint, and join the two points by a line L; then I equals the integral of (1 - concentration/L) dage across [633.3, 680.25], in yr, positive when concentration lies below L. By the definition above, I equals 7.11 yr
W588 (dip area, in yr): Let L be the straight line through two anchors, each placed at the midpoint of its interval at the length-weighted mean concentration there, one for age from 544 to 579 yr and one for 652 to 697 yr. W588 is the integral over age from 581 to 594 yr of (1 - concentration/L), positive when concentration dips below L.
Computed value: 2.4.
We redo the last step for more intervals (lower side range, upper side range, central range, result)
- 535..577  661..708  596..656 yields 8.1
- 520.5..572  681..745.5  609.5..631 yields 5.0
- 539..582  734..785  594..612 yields 3.7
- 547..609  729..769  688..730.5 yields 4.9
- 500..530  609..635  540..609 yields 4.2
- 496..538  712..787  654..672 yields 5.3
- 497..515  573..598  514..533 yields -1.4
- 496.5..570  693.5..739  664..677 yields 1.5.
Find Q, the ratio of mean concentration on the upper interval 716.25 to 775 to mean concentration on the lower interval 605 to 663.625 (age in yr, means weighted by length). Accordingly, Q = 1.39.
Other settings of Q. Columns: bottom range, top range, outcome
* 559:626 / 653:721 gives 1.08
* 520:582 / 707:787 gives 1.12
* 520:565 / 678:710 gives 0.89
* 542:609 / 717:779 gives 1.30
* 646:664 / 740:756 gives 1.39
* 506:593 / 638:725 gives 0.90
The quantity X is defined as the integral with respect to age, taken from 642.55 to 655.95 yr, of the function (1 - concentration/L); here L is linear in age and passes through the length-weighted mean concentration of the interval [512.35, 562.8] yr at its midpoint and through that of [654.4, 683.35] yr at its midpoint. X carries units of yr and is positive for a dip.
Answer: 0.6 yr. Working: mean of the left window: 119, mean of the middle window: 96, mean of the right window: 96.7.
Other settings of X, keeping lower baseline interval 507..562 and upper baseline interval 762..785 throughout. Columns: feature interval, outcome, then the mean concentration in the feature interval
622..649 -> 7.7 yr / 93.6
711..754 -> 7.0 yr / 118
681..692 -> 2.3 yr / 108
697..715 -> 4.6 yr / 104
